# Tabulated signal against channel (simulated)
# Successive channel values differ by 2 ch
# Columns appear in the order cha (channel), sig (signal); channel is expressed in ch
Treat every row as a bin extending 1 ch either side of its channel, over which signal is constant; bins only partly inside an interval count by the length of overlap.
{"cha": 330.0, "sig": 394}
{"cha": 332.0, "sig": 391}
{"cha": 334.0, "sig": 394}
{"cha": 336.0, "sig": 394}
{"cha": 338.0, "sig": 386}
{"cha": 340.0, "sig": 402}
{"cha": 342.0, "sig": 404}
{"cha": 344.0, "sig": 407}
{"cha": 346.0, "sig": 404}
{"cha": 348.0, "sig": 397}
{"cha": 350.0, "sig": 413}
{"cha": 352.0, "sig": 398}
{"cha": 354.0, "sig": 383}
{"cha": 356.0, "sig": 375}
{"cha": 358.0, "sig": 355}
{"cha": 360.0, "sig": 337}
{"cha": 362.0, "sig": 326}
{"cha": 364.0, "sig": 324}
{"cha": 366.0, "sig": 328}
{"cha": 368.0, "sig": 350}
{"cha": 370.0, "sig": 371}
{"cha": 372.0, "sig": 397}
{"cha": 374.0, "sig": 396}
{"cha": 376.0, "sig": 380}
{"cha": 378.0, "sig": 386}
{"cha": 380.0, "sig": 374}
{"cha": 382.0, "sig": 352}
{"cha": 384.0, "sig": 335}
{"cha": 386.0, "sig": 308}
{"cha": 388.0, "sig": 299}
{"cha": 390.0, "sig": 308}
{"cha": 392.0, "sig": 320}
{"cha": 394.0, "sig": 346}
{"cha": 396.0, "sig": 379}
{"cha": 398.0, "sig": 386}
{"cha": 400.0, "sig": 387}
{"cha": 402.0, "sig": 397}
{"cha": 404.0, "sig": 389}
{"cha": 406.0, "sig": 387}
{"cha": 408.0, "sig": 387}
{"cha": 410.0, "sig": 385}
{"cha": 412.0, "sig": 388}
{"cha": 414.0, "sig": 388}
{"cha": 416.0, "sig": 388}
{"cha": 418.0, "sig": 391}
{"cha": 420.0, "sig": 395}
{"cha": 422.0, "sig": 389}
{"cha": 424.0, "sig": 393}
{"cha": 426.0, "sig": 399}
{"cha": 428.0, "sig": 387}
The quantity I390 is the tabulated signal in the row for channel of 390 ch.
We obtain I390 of 308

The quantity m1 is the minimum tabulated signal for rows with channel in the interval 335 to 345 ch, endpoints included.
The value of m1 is 386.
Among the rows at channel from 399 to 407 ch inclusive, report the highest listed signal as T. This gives 397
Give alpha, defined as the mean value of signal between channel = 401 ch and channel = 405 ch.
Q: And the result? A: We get 393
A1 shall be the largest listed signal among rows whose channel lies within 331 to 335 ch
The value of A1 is 394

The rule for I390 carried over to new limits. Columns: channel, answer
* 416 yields 388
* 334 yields 394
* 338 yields 386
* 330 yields 394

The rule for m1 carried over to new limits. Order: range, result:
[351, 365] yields 324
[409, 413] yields 385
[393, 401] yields 346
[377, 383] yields 352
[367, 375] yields 350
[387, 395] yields 299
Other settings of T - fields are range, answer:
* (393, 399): 386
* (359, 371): 371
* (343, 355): 413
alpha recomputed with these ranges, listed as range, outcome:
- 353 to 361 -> 362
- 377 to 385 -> 362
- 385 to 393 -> 309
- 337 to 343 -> 397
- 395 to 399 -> 382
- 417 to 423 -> 392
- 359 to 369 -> 333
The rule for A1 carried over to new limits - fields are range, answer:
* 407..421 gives 395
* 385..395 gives 346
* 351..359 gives 398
